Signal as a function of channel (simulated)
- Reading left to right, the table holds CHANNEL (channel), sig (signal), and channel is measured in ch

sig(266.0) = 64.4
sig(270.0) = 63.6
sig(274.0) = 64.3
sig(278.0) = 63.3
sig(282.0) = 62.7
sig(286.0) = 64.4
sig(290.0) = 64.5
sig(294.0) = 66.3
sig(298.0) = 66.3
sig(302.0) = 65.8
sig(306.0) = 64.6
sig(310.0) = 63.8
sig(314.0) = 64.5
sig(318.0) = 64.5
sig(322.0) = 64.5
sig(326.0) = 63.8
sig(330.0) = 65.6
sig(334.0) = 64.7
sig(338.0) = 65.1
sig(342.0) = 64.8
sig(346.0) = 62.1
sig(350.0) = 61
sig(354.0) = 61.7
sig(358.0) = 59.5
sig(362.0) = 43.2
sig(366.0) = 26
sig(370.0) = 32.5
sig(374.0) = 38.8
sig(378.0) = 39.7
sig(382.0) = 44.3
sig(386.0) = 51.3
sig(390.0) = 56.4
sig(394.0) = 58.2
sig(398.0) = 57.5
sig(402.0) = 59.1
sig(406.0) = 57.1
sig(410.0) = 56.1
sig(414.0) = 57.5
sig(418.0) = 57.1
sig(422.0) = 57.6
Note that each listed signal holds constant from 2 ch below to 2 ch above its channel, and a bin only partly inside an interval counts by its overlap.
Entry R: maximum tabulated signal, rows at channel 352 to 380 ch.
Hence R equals 61.7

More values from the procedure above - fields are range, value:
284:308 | 66.3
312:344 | 65.6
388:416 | 59.1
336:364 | 65.1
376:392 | 56.4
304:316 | 64.6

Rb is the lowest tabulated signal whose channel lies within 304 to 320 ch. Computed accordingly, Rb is 63.8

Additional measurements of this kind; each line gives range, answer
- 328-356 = 61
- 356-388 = 26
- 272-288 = 62.7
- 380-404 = 44.3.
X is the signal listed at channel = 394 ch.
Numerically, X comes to 58.2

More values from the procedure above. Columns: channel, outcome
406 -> 57.1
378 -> 39.7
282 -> 62.7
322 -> 64.5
